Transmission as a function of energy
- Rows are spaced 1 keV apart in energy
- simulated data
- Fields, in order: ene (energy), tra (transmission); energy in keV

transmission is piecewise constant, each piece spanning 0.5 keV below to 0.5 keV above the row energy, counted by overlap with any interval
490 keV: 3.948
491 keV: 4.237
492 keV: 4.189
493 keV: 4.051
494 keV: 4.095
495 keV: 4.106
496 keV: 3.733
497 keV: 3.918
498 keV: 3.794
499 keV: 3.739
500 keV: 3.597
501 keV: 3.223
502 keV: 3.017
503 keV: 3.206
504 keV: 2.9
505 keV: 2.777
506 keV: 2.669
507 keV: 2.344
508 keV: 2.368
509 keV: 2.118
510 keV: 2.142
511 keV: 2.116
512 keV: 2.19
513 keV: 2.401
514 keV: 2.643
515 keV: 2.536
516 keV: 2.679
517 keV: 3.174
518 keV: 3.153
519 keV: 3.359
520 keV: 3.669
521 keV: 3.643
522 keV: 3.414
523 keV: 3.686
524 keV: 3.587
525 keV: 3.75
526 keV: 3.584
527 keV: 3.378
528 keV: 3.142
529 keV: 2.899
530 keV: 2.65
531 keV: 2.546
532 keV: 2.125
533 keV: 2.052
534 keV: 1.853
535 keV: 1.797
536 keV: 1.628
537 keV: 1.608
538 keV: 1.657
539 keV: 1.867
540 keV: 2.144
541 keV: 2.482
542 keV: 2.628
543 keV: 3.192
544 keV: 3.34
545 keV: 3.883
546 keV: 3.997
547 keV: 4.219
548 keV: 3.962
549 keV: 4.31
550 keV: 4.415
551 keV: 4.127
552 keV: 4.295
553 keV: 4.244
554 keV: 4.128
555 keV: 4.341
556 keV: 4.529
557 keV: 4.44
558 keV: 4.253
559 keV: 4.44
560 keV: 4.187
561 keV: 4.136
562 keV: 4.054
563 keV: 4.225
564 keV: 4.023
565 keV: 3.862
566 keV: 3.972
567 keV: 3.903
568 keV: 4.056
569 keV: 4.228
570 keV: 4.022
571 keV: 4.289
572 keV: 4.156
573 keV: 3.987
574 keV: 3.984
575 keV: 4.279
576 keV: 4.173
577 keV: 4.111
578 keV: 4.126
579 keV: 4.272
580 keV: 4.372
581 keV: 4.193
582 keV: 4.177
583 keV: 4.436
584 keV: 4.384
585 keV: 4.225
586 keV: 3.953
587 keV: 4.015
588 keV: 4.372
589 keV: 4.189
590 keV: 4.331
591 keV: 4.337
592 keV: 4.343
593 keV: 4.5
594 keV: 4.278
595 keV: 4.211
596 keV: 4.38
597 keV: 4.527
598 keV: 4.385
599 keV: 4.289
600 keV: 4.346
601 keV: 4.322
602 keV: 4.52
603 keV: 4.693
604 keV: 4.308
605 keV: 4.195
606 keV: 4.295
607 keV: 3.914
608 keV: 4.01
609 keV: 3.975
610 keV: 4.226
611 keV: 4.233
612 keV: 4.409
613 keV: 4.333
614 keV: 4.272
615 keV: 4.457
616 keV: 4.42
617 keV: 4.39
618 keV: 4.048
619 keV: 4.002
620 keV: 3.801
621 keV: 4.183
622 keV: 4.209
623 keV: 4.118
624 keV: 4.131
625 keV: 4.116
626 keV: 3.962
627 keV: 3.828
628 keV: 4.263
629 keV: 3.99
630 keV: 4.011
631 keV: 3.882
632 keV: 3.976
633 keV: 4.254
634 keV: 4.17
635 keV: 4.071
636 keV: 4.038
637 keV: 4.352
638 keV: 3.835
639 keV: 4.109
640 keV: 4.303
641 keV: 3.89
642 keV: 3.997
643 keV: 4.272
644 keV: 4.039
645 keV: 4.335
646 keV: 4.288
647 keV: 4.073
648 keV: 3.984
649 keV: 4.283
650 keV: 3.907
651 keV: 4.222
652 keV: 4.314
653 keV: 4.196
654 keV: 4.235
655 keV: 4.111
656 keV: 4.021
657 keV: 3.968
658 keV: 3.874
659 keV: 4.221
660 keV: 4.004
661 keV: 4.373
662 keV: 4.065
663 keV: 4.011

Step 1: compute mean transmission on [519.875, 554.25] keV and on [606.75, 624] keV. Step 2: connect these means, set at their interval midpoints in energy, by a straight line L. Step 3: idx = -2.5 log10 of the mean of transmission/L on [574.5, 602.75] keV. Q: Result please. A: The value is -0.13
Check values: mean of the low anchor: 3.13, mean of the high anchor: 4.18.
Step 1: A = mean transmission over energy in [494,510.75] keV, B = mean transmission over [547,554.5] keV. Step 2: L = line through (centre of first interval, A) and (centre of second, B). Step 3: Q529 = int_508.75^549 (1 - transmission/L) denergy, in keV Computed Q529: 9.4 keV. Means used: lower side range 3.12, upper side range 4.21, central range 2.85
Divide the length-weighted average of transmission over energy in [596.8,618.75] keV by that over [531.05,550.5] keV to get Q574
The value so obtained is 1.5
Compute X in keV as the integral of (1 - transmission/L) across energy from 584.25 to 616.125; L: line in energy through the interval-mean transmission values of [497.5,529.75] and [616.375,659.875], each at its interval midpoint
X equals -4.4 keV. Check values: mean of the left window 3.03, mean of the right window 4.1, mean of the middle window 4.29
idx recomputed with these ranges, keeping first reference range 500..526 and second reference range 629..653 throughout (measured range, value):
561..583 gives -0.19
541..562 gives -0.21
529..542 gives 0.44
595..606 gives -0.17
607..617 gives -0.11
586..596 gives -0.17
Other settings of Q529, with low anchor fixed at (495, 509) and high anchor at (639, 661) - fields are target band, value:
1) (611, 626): -1.1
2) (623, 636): -0.2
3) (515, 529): -0.2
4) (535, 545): 3.2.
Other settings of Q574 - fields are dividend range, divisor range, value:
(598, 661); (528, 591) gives 1.13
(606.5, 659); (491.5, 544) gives 1.42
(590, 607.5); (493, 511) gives 1.38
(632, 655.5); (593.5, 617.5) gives 0.96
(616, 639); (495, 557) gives 1.31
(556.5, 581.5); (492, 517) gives 1.36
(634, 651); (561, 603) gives 0.98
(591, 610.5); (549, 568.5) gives 1.03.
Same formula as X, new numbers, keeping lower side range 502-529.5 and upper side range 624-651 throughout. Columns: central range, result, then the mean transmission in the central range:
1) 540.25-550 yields -1.0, 3.56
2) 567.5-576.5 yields -1.7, 4.13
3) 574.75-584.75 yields -2.0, 4.25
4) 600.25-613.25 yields -1.6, 4.26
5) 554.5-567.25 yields -3.1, 4.19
